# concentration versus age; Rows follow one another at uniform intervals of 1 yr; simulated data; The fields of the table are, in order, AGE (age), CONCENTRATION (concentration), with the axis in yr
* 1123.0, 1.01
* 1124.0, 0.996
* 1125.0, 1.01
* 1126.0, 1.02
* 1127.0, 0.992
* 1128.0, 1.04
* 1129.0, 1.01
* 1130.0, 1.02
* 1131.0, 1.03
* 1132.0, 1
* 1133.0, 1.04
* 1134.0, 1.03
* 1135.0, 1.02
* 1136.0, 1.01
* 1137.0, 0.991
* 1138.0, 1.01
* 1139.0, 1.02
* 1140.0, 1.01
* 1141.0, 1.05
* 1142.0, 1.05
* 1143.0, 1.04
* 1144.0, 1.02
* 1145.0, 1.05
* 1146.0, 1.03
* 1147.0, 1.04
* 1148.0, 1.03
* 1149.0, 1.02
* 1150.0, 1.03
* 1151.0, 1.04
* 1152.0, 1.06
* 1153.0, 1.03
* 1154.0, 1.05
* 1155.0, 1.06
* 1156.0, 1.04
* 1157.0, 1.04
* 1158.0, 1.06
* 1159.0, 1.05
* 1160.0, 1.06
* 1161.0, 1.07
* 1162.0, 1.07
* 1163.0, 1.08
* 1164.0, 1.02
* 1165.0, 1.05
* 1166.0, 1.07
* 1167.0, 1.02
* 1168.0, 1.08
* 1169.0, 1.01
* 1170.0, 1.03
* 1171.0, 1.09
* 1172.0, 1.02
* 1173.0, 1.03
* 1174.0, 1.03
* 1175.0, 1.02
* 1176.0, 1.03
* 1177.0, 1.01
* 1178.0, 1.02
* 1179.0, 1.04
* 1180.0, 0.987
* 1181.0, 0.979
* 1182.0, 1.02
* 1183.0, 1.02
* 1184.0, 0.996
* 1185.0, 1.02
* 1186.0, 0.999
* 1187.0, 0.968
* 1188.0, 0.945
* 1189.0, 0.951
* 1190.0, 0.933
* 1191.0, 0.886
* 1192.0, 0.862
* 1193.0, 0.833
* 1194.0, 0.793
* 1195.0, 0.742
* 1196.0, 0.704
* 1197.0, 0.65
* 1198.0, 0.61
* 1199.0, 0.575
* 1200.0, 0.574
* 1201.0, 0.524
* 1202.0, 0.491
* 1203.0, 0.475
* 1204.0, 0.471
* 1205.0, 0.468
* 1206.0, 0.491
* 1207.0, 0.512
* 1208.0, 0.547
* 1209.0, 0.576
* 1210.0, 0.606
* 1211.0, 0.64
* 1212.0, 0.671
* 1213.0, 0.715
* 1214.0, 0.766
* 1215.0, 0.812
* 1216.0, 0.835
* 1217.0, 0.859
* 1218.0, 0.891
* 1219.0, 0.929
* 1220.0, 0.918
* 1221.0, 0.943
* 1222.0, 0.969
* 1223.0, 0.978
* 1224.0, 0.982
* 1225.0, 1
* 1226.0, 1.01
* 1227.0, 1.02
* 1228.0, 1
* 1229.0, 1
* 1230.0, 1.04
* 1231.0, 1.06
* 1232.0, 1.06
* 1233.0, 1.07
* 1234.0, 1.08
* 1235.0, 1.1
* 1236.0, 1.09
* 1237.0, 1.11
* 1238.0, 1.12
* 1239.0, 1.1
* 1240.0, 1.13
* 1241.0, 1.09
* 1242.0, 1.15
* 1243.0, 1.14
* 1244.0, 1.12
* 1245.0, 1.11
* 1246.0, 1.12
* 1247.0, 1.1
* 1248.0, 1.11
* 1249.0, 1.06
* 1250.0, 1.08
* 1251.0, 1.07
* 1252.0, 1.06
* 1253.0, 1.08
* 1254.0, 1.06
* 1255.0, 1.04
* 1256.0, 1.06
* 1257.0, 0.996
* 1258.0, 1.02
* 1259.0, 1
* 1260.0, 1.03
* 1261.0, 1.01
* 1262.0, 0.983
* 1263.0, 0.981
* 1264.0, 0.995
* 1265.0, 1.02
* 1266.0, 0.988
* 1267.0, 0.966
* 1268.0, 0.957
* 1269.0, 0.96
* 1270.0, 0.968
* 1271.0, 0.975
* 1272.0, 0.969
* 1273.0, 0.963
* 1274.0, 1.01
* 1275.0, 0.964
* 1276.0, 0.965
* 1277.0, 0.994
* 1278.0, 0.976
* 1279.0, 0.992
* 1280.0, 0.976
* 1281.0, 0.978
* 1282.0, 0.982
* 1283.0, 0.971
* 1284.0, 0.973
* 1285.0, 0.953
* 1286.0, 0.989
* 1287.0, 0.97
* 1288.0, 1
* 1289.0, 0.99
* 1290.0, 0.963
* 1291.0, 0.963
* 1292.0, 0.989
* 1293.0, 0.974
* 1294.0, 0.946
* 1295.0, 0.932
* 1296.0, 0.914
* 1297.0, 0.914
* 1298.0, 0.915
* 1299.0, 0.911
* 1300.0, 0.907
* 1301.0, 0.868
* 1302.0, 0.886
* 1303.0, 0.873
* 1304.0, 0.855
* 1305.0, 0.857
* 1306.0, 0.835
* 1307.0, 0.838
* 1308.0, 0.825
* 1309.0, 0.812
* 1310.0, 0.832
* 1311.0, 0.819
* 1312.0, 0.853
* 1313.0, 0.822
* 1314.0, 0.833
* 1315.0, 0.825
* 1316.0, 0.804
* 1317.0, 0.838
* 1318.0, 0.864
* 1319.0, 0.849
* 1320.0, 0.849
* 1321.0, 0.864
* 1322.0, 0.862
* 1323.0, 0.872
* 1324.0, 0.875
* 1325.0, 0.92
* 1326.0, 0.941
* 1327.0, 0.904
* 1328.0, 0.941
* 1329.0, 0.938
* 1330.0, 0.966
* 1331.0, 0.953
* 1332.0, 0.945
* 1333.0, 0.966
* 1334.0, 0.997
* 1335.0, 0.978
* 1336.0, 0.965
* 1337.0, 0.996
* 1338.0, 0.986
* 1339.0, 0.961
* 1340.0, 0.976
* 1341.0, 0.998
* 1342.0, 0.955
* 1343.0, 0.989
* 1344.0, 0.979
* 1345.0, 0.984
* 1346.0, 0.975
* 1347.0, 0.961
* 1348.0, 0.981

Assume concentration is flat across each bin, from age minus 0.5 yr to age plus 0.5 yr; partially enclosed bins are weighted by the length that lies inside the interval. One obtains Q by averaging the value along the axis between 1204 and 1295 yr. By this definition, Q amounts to 0.962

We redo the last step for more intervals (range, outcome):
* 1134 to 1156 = 1.03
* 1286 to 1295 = 0.973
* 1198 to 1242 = 0.845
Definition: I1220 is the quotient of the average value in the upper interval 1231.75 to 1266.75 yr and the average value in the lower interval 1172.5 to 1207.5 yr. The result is 1.30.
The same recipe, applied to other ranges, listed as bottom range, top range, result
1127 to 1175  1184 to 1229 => 0.75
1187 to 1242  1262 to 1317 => 1.10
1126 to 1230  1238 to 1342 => 1.04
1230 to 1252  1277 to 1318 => 0.83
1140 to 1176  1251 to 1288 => 0.95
